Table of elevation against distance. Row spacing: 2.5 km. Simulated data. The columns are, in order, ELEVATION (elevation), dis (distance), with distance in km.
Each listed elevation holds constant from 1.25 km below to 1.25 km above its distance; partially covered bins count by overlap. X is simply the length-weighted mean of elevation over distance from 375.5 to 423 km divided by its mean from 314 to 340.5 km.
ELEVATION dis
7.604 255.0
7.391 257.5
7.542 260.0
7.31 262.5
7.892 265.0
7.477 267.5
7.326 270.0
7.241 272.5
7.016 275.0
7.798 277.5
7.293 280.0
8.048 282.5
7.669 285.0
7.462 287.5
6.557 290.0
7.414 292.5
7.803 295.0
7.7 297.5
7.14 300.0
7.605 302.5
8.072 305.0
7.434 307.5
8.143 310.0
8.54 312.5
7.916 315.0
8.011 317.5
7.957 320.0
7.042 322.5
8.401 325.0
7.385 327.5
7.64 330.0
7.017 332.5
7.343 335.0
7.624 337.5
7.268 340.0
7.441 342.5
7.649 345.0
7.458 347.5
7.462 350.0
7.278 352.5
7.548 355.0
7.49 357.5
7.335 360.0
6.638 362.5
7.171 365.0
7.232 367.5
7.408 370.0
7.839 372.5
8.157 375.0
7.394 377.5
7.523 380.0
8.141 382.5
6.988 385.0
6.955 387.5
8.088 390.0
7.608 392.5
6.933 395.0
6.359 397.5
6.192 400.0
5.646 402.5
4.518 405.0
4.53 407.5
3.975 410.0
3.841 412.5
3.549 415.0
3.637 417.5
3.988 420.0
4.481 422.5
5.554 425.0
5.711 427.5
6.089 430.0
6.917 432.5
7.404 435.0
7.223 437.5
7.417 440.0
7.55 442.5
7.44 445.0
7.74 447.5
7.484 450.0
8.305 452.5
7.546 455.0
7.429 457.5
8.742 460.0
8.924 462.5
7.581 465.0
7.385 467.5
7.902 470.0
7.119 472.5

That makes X 0.77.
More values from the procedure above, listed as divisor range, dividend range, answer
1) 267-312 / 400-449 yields 0.75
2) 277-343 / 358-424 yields 0.82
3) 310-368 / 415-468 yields 0.90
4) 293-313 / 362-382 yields 0.96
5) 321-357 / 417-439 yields 0.77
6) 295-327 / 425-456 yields 0.92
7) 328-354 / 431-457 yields 1.01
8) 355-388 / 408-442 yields 0.73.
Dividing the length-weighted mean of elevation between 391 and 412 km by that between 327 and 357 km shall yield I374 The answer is 0.76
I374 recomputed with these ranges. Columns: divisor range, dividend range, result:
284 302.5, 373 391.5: 1.03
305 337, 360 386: 0.96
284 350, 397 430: 0.63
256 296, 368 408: 0.93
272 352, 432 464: 1.02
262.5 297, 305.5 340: 1.03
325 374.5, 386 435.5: 0.75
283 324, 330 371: 0.96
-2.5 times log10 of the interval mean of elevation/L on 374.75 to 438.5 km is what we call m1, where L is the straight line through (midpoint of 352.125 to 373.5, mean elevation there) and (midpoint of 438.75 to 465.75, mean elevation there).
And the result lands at 0.25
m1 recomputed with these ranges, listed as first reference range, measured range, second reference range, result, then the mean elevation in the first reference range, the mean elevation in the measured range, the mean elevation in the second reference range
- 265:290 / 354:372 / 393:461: -0.09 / 7.46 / 7.28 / 6.16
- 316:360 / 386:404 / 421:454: 0.05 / 7.53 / 6.8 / 6.85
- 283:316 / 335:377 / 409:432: -0.19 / 7.66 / 7.43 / 4.62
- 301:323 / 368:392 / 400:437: -0.24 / 7.88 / 7.6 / 5.07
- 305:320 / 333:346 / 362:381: 0.05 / 8.01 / 7.44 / 7.45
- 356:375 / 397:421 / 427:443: 0.48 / 7.36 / 4.58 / 6.93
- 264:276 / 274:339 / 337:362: -0.03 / 7.39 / 7.62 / 7.43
